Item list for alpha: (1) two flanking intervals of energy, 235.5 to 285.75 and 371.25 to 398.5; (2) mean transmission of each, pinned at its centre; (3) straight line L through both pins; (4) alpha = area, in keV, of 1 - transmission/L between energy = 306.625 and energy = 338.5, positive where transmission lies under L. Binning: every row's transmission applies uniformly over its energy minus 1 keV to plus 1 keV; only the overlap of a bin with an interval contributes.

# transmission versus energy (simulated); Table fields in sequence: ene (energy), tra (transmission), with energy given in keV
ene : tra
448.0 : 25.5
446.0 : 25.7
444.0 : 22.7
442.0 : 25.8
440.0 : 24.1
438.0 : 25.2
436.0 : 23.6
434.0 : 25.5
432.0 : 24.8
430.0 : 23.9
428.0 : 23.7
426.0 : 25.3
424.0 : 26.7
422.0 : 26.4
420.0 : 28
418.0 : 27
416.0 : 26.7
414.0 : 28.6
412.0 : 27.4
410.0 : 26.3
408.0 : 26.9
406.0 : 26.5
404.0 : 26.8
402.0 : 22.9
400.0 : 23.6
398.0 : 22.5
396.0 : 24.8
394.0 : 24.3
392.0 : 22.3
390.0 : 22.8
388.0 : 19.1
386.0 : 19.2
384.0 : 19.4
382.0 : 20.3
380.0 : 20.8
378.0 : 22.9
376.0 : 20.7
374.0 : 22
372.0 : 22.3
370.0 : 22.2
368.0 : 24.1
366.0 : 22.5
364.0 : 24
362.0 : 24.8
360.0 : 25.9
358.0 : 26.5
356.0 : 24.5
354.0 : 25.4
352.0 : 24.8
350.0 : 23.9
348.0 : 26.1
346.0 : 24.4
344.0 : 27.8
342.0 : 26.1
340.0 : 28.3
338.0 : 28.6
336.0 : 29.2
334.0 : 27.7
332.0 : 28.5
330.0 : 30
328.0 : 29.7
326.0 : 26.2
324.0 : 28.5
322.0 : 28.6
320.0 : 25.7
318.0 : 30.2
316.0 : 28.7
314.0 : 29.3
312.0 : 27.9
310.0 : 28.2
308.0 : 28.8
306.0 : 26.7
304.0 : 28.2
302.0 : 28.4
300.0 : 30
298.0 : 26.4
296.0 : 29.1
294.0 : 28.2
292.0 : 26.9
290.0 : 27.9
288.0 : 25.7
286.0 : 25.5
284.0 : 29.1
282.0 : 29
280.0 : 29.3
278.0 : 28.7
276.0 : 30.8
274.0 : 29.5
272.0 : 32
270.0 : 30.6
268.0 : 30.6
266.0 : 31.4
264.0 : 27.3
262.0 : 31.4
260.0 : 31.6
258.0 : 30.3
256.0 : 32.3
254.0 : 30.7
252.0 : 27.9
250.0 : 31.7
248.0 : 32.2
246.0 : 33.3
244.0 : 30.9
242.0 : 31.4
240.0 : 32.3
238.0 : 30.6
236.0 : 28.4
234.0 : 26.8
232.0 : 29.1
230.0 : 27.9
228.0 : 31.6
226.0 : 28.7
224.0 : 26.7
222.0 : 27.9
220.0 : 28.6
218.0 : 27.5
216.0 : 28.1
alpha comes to -2.94 keV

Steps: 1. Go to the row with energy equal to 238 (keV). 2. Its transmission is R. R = 30.6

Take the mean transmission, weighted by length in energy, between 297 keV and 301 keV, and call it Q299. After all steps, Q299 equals 28.2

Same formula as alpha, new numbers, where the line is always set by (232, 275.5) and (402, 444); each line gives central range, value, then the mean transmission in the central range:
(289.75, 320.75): 1.0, 28.2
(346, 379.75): 4.5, 23.9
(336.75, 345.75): 0.2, 27.5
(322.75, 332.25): 0.0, 28.6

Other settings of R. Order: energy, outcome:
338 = 28.6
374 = 22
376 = 20.7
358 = 26.5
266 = 31.4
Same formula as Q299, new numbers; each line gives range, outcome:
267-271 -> 30.6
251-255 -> 29.3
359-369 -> 24.3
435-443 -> 24.7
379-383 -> 20.6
